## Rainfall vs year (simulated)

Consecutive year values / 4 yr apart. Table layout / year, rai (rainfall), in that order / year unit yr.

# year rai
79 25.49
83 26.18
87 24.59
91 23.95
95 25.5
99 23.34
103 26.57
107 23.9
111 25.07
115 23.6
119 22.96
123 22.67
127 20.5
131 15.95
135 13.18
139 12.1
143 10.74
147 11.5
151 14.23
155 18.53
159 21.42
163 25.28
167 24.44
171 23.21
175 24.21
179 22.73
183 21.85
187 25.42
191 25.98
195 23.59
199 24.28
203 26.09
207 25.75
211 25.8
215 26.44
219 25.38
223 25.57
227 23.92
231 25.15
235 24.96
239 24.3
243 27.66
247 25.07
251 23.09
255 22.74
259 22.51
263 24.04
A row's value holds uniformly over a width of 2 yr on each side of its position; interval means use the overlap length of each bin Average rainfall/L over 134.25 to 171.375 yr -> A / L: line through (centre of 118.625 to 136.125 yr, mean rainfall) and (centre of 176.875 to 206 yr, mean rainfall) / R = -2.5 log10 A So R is 0.22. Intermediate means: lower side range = 19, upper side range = 24.3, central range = 17.4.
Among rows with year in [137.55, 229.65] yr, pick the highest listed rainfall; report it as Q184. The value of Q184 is 26.44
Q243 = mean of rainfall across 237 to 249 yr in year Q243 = 25.7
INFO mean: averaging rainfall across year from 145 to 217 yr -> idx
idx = 22.8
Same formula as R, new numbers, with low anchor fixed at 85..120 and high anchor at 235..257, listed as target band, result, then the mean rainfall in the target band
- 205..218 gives -0.060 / 25.9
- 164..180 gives 0.032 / 23.8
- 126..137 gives 0.449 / 16.2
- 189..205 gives -0.019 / 25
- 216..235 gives -0.022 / 25.1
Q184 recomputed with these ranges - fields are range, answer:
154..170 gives 25.28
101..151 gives 26.57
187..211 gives 26.09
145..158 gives 18.53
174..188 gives 25.42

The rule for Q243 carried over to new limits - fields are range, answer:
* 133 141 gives 12.6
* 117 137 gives 19.1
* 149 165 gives 19.9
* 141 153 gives 12.2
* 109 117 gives 24.3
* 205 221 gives 25.8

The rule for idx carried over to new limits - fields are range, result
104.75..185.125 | 19.9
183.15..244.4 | 25.2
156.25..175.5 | 23.5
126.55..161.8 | 15.3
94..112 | 24.8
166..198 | 23.9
